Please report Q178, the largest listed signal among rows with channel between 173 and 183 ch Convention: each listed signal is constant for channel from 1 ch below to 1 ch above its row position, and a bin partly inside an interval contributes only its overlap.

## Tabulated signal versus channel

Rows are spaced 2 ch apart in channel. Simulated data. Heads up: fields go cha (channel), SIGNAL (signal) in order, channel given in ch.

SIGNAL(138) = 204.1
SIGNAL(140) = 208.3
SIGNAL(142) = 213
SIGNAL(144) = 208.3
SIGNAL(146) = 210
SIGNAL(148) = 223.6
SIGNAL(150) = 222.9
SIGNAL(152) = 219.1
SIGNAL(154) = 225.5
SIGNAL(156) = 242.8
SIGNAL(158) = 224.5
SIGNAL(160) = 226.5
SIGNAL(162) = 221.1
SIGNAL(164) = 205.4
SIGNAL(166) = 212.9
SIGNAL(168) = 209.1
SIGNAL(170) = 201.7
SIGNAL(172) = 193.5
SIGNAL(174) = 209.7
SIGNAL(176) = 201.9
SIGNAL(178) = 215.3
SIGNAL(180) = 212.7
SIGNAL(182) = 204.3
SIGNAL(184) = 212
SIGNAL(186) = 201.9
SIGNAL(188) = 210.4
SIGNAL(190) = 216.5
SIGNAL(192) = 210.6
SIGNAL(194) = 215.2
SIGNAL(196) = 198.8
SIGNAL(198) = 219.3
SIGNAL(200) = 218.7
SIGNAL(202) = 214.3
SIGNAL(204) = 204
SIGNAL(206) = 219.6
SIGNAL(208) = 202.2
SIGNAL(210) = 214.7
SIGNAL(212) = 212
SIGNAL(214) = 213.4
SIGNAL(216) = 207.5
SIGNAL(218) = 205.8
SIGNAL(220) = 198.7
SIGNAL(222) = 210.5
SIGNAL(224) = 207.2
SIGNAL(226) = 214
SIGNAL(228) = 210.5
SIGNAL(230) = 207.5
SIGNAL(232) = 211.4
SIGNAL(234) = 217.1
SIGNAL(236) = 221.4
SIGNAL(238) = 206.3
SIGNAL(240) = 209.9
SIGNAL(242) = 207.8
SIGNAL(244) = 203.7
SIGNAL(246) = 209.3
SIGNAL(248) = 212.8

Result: 215.3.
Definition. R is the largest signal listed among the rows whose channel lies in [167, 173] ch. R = 209.1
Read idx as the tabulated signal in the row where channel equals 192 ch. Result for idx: 210.6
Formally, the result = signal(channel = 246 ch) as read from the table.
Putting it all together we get 209.3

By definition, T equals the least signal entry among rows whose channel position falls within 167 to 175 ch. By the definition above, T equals 193.5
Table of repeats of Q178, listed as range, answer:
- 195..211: 219.6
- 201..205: 214.3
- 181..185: 212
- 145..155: 225.5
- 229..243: 221.4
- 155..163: 242.8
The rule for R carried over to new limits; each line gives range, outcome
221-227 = 214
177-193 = 216.5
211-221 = 213.4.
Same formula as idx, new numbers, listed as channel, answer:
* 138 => 204.1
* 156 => 242.8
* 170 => 201.7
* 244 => 203.7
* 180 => 212.7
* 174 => 209.7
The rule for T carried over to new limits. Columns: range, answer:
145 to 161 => 210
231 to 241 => 206.3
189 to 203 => 198.8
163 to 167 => 205.4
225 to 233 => 207.5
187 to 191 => 210.4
